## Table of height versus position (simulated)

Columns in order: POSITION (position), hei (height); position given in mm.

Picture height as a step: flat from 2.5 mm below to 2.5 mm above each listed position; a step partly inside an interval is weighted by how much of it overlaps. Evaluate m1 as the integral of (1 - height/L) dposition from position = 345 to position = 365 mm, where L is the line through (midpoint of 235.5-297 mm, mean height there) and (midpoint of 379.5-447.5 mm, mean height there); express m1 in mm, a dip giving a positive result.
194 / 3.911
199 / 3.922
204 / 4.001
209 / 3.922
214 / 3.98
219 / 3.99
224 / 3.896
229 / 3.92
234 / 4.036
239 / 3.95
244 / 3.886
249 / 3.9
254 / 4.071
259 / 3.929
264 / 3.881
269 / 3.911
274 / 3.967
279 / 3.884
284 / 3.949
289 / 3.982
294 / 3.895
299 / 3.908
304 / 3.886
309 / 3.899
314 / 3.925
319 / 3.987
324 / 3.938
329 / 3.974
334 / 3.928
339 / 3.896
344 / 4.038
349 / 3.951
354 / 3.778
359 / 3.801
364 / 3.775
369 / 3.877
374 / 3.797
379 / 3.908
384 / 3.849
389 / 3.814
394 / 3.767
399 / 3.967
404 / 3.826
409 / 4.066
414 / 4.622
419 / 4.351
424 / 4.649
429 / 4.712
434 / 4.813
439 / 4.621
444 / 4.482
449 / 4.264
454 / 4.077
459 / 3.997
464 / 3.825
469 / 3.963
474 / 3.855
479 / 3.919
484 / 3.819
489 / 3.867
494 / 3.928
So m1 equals 1.38 mm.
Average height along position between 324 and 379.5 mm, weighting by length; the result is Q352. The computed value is 3.89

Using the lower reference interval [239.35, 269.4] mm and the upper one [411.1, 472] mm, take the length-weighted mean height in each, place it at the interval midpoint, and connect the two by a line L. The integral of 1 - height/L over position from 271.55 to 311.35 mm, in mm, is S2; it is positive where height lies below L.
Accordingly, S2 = 0.9 mm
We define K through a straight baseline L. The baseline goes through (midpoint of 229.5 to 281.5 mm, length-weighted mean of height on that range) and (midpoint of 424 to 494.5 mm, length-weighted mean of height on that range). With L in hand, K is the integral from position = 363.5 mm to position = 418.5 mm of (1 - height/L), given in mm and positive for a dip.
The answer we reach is 1.93 mm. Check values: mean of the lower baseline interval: 3.94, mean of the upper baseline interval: 4.18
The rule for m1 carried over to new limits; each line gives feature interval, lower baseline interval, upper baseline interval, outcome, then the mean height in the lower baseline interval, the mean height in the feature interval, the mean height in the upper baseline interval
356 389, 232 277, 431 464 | 2.8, 3.95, 3.83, 4.34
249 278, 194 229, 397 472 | 0.6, 3.95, 3.94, 4.28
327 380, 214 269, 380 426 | 2.1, 3.95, 3.88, 4.09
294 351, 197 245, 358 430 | 1.0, 3.95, 3.94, 4.04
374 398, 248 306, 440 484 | 1.0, 3.93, 3.84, 4.05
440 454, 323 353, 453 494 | -1.5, 3.95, 4.35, 3.91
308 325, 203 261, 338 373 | -0.2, 3.96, 3.94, 3.87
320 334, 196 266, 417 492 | 0.4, 3.95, 3.95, 4.21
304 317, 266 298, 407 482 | 0.3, 3.93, 3.91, 4.28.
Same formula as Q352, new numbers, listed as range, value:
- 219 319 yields 3.93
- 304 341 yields 3.93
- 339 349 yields 3.98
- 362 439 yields 4.14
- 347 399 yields 3.84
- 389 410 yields 3.88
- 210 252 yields 3.95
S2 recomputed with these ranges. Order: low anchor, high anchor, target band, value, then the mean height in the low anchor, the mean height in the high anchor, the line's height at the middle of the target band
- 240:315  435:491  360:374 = 0.6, 3.93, 4.08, 4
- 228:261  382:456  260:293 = 0.7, 3.96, 4.26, 4.01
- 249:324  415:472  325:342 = 0.5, 3.93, 4.34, 4.06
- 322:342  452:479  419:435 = -2.9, 3.94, 3.94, 3.94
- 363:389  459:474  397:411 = -0.3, 3.84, 3.9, 3.86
